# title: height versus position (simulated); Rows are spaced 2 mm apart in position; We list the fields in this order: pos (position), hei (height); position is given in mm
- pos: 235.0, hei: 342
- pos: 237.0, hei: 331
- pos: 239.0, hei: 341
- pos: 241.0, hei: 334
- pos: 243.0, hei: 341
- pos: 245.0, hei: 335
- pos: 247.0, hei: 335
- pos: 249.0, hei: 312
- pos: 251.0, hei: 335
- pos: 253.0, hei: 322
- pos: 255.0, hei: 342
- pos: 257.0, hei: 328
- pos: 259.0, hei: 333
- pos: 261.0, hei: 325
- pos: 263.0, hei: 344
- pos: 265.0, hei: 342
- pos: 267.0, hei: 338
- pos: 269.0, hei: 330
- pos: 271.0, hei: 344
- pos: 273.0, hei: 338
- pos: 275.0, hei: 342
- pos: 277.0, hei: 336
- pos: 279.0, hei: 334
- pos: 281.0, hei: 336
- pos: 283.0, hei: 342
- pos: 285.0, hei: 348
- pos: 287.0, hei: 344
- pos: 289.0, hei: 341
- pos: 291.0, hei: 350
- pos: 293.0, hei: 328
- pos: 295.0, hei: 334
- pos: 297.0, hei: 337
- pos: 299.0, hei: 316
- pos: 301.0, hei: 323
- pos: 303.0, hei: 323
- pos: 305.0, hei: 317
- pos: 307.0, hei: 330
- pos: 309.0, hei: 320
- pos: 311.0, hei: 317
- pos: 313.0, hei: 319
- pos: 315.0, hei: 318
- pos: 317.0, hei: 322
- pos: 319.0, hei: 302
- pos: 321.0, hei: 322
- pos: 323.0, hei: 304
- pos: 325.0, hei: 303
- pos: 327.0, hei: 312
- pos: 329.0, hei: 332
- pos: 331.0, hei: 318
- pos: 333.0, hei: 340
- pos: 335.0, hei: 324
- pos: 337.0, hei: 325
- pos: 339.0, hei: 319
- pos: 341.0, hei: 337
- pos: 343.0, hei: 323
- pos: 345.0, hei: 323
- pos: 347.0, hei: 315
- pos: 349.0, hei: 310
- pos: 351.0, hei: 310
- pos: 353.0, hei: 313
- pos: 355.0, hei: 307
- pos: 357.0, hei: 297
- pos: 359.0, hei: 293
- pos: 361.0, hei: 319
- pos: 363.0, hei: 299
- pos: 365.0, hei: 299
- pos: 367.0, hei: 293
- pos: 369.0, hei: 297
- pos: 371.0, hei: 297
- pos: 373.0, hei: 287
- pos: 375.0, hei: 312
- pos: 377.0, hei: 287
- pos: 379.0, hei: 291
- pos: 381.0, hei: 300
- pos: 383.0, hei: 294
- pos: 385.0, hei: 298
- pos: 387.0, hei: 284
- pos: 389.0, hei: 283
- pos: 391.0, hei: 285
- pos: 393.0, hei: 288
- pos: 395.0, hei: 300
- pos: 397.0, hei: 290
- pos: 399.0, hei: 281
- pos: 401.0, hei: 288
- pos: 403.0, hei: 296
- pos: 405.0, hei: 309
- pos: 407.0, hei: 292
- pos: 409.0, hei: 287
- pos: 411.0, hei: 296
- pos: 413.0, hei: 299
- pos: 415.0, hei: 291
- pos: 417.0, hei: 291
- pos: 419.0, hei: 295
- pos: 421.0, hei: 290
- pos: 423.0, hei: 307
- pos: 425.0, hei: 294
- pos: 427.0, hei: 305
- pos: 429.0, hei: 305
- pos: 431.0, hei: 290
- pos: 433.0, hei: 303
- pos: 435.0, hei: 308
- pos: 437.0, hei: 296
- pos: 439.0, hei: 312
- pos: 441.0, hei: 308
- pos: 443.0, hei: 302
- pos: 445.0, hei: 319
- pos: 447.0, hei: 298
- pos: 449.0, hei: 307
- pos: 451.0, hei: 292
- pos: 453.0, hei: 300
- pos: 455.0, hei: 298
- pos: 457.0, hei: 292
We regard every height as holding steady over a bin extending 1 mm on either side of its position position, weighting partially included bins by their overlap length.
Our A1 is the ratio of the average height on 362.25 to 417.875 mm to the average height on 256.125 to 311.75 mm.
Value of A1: 0.88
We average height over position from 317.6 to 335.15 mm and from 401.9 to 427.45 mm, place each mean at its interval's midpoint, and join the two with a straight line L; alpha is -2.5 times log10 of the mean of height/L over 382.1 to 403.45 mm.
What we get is 0.04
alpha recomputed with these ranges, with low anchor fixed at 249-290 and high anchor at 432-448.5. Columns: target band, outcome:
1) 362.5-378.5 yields 0.08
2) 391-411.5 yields 0.07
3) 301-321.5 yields 0.03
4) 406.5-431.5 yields 0.05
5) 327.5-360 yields 0.02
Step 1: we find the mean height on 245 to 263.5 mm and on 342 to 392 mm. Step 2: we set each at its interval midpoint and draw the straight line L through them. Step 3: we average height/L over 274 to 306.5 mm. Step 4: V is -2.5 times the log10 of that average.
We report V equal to -0.04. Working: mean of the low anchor 331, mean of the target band 334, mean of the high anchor 301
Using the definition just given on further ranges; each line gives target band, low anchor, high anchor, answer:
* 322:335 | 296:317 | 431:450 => 0.002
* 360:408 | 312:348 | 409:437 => 0.045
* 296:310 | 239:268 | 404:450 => 0.001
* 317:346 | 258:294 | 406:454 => 0.014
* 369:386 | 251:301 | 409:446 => 0.058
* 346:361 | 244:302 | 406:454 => 0.033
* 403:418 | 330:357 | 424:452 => 0.045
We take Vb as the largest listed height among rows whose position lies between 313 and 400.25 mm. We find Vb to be 340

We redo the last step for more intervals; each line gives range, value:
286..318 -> 350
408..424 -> 307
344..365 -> 323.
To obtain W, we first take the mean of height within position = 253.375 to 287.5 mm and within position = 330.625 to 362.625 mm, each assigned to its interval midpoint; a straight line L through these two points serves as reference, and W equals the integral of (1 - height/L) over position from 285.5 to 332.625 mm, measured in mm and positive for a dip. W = 0.5 mm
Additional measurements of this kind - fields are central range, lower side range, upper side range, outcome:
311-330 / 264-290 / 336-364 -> 0.5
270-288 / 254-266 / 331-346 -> -0.4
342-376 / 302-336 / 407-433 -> 0.5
